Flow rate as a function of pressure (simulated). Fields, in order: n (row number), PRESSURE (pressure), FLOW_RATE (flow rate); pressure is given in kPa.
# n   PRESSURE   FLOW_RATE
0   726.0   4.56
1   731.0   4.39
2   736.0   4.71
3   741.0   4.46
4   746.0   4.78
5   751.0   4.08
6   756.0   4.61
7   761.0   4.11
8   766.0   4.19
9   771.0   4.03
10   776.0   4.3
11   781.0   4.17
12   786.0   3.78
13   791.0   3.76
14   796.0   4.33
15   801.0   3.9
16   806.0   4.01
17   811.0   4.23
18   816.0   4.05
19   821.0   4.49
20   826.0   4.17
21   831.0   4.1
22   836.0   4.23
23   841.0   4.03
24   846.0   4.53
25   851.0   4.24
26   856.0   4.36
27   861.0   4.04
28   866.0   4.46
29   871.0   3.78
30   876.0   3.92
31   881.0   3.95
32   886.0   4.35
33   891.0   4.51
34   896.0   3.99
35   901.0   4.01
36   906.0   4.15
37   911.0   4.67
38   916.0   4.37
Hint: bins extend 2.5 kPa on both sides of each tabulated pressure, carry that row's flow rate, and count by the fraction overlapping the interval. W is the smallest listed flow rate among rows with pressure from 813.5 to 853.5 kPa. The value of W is 4.03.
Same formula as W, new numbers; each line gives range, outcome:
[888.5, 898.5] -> 3.99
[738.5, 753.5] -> 4.08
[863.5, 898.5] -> 3.78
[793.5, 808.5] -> 3.9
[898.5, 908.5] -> 4.01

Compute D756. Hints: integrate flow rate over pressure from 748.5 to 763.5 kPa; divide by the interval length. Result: 4.27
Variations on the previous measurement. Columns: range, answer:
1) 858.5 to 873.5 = 4.09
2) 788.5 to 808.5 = 4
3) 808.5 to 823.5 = 4.26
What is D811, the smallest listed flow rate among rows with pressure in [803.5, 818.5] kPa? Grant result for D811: 4.01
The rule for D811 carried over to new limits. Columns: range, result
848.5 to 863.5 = 4.04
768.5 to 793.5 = 3.76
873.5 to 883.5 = 3.92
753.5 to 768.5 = 4.11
